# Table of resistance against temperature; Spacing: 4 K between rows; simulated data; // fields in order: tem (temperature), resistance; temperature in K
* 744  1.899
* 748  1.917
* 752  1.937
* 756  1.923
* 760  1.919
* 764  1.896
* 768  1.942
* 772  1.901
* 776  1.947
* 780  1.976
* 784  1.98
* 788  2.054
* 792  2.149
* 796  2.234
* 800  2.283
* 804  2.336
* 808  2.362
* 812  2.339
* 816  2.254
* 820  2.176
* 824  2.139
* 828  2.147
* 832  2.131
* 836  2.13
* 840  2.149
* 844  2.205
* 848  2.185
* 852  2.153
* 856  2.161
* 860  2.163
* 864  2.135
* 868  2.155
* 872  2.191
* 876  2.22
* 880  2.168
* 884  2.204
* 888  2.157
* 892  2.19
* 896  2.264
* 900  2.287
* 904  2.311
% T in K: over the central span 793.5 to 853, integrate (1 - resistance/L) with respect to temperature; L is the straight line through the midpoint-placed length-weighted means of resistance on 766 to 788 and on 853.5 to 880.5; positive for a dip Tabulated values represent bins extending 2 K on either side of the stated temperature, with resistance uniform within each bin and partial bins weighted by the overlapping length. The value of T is -4.3 K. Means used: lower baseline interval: 1.96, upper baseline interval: 2.17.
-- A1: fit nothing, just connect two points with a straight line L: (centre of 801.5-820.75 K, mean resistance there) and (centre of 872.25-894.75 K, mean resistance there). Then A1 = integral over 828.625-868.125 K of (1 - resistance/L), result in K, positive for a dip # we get 1.54 K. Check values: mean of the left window 2.3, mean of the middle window 2.16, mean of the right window 2.19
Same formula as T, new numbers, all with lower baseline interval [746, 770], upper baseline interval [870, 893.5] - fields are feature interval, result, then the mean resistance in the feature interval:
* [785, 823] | -3.98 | 2.23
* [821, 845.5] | -0.78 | 2.15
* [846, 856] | -0.21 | 2.17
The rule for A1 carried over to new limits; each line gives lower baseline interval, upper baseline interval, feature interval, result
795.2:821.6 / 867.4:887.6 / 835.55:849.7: 0.4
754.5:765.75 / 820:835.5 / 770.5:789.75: 0.1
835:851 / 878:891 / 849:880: 0.1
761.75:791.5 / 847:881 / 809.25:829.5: -1.5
